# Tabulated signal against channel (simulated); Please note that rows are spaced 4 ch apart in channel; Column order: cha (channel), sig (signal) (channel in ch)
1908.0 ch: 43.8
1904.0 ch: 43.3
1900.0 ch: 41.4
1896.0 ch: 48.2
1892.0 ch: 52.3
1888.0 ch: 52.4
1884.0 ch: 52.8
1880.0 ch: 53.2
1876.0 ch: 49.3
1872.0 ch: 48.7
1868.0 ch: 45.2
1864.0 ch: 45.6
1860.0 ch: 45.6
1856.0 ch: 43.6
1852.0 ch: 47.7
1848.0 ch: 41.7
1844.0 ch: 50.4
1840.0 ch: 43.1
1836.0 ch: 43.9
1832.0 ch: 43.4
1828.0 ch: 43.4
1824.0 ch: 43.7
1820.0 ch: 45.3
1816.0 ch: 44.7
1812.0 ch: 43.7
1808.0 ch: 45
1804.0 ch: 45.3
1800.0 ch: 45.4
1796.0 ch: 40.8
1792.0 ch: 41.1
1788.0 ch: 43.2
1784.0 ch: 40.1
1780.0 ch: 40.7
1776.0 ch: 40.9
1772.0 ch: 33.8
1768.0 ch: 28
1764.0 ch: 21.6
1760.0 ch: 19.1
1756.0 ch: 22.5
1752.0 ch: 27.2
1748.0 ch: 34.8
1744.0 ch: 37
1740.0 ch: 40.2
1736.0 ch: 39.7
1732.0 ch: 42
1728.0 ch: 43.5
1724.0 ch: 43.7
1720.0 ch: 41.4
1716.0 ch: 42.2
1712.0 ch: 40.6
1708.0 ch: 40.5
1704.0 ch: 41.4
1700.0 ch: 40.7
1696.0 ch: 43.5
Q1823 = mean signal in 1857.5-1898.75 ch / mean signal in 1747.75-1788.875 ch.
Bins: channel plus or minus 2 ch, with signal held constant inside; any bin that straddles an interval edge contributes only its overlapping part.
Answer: 1.56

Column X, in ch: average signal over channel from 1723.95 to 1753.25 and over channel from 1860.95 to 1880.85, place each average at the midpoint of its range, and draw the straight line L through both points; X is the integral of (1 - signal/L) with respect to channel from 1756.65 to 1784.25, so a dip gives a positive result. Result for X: 6.6 ch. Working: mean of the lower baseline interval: 38.5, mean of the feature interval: 31.1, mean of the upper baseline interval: 48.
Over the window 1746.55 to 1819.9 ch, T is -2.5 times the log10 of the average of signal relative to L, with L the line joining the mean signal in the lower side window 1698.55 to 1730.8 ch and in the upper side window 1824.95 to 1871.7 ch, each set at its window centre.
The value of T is 0.18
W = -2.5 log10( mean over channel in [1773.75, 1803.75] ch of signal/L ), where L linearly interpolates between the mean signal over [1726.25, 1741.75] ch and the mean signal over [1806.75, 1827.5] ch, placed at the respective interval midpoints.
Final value 0.04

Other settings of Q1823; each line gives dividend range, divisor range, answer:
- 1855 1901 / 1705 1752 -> 1.21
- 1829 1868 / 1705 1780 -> 1.26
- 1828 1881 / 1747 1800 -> 1.36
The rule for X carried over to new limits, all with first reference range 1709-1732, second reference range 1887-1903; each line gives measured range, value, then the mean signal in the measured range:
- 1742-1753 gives 2.4 ch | 33.5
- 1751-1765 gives 6.8 ch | 22.3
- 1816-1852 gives 1.1 ch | 44.6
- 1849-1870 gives 0.7 ch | 45.4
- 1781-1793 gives 0.8 ch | 41.4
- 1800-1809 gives 0.0 ch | 45.2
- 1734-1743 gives 0.7 ch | 39.6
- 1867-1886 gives -1.1 ch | 50.1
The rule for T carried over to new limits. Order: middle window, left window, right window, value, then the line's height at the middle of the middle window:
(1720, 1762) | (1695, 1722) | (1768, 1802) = 0.16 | 40.8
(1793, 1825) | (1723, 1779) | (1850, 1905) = -0.10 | 40.3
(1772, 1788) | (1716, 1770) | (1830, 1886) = -0.05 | 38.2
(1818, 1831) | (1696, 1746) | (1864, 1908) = 0.04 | 45.7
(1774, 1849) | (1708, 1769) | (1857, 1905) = -0.04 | 41.8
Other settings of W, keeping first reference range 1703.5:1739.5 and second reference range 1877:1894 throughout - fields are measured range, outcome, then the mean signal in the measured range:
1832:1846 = 0.090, 45.5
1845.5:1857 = 0.127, 44.7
